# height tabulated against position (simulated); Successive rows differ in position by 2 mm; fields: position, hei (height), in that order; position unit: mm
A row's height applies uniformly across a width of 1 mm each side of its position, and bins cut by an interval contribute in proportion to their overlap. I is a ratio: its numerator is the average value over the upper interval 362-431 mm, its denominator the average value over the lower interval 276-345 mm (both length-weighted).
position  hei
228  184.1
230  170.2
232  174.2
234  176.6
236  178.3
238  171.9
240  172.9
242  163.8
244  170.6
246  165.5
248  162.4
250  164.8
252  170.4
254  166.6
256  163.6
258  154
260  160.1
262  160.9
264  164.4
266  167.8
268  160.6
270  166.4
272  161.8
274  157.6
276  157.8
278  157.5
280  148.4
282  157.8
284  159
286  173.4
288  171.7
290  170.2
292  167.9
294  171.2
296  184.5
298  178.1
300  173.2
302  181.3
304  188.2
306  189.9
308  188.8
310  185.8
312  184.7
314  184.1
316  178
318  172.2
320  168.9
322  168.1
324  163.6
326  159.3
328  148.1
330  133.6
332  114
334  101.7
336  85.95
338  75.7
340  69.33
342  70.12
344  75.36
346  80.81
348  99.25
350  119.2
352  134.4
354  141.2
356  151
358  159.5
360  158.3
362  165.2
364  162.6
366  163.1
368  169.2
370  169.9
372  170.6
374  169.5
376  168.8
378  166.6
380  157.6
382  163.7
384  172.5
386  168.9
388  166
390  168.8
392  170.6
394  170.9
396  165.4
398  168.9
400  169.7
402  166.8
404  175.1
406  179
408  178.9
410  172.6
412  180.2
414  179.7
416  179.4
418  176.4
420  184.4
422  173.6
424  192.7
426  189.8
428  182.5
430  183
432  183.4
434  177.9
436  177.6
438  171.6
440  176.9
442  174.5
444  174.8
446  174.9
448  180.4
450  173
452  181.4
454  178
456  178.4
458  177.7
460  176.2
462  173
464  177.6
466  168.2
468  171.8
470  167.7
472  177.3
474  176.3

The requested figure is 1.13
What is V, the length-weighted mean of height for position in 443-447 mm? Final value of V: 175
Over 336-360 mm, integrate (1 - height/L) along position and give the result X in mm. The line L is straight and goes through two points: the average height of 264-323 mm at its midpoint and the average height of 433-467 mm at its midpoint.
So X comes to 9.00 mm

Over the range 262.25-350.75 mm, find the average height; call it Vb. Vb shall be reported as 151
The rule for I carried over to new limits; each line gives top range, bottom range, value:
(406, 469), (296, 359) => 1.24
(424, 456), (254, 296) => 1.10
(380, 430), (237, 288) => 1.07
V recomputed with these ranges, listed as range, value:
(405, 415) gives 178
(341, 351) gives 88.9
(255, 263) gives 160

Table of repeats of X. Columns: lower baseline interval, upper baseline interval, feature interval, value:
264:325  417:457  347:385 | 4.2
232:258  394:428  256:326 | 0.5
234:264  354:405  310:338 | 2.8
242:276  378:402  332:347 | 7.6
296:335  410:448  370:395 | 0.9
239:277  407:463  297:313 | -1.5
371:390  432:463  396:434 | -1.4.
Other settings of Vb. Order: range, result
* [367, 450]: 174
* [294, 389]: 151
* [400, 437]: 179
